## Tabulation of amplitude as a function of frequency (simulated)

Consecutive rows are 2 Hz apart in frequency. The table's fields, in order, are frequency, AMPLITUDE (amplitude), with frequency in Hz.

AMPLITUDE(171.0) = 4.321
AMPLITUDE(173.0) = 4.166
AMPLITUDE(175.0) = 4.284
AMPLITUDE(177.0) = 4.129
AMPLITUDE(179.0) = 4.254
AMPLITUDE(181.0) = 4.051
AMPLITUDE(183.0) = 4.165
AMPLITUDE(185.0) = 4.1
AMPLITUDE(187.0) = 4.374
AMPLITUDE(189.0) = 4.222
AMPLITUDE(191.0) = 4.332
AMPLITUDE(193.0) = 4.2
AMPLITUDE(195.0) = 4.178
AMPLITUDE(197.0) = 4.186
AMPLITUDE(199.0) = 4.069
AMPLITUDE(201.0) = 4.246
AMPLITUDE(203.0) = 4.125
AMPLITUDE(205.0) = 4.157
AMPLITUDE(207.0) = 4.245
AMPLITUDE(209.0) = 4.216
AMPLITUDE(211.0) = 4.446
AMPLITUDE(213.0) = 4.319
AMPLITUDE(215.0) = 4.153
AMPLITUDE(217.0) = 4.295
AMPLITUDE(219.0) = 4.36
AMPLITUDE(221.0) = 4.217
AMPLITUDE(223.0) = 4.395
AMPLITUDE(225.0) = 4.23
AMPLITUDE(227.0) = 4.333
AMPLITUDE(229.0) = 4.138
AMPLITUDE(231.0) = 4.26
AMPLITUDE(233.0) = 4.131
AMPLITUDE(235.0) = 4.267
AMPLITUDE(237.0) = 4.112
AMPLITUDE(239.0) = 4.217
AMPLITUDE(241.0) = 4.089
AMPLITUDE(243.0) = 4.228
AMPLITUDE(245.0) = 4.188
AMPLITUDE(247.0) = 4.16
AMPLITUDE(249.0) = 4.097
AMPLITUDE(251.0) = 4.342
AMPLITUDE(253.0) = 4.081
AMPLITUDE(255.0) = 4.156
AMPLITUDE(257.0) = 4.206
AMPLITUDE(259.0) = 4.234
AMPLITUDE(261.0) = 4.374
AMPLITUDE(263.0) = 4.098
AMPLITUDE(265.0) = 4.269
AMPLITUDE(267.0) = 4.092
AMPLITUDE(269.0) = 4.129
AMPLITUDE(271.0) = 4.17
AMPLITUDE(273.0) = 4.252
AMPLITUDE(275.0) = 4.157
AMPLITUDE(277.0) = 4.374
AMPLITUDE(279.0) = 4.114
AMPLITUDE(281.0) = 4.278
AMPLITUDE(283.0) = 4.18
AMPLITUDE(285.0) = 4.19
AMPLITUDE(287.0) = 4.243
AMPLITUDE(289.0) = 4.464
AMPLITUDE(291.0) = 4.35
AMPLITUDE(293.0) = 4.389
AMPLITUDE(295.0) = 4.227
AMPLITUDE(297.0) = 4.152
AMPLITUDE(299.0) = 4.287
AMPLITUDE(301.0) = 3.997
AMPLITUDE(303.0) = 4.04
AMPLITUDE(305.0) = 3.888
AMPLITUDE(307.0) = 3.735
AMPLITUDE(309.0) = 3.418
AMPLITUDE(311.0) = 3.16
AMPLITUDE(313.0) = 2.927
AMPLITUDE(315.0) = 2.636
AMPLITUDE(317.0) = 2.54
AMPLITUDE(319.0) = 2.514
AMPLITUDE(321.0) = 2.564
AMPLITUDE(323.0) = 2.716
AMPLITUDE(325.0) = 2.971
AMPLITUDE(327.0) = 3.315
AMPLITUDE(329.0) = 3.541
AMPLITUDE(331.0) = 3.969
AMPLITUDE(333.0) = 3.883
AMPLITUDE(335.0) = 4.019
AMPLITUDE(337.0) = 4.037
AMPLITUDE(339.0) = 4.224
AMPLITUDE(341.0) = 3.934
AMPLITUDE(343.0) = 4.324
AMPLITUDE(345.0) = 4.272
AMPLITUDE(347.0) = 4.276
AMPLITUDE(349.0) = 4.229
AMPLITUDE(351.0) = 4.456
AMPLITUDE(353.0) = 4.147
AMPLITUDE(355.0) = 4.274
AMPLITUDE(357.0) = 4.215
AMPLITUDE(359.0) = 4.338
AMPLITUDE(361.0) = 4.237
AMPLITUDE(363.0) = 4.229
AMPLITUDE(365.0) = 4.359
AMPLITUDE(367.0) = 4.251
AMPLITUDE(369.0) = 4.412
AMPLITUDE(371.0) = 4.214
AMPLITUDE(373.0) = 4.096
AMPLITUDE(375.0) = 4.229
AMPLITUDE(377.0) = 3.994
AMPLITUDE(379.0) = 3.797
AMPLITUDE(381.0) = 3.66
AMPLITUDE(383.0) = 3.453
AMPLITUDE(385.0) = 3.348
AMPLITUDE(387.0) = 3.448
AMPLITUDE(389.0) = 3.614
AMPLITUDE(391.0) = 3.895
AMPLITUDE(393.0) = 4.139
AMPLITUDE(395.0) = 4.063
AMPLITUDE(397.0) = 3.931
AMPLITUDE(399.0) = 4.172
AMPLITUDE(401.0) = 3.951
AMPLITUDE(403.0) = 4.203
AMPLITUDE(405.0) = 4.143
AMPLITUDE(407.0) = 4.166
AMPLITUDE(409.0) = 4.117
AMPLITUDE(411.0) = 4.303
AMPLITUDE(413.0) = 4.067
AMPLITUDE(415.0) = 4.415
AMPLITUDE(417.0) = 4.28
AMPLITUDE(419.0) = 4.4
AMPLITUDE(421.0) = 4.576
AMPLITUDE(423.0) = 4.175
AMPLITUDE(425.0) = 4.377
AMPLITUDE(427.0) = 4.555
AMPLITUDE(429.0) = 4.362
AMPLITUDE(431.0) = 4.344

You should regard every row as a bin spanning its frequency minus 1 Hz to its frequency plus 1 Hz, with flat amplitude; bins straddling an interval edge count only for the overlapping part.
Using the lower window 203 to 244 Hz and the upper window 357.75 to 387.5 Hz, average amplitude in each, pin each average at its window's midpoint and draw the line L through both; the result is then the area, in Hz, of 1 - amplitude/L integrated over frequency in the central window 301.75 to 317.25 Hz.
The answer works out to 2.9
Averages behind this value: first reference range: 4.24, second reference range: 4.02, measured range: 3.34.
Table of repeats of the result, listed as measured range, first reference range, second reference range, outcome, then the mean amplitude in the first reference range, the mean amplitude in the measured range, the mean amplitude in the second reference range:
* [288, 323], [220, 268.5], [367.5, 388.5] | 4.1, 4.2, 3.58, 3.87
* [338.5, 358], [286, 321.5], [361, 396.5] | -2.0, 3.66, 4.24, 3.96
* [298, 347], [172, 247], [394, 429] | 7.8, 4.22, 3.55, 4.23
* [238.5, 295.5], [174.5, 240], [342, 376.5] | 0.3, 4.22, 4.22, 4.26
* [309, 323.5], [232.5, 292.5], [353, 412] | 4.8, 4.21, 2.77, 4.04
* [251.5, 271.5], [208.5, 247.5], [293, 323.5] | -1.5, 4.24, 4.19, 3.43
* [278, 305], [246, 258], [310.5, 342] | -3.6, 4.17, 4.21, 3.31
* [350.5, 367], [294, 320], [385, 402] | -2.5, 3.5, 4.27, 3.87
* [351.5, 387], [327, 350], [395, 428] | 0.5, 4.03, 4.06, 4.23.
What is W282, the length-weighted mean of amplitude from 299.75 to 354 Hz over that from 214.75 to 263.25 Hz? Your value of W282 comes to 0.86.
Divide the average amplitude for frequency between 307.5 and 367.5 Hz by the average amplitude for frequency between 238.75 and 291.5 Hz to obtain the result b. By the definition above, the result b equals 0.9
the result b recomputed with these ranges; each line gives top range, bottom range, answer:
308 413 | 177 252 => 0.91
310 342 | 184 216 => 0.78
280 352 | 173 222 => 0.90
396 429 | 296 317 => 1.19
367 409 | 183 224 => 0.93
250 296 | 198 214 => 1.00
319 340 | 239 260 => 0.83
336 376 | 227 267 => 1.01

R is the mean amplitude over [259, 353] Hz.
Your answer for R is 3.88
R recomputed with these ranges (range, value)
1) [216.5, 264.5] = 4.22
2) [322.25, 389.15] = 3.96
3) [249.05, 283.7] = 4.2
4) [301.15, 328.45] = 3.14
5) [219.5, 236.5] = 4.25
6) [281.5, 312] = 4.05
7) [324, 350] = 3.92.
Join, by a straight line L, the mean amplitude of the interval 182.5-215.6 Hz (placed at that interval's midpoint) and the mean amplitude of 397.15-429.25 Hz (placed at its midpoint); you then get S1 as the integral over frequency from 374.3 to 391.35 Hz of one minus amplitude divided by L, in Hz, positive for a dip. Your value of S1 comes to 2.2 Hz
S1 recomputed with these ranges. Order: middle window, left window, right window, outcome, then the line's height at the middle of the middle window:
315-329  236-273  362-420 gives 4.4 Hz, 4.12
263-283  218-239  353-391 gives -0.1 Hz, 4.17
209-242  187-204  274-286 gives -0.3 Hz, 4.21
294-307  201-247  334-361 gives 0.5 Hz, 4.22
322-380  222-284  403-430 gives 3.1 Hz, 4.26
